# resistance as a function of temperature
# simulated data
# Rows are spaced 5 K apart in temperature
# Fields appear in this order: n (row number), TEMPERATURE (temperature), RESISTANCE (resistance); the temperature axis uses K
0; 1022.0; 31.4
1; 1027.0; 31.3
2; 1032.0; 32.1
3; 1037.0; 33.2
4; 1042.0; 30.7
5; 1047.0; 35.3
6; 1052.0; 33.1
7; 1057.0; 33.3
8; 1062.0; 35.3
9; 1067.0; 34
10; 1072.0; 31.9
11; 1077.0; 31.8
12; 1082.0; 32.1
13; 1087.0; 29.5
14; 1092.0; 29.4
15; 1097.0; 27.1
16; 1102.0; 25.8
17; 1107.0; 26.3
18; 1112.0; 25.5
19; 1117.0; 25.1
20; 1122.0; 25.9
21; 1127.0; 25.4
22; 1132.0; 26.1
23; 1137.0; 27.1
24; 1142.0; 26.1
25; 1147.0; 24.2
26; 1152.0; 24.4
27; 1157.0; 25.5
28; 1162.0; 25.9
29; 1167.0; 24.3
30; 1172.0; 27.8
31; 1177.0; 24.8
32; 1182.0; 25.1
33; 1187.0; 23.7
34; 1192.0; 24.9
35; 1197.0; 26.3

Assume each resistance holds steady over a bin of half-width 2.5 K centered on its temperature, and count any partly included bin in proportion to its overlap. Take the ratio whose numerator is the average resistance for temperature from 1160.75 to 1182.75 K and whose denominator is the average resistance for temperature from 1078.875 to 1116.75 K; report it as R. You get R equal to 0.9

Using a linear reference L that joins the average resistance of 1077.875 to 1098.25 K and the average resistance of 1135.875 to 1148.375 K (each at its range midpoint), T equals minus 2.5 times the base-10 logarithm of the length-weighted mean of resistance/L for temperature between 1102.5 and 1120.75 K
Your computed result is 0.10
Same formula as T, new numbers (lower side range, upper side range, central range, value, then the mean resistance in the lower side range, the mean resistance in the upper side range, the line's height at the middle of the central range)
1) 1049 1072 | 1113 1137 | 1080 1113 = 0.05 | 33.7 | 25.8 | 29.3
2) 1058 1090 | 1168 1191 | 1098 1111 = 0.16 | 32.4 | 25.3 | 30.4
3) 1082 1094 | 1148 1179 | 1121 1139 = 0.05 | 30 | 25.4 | 27.4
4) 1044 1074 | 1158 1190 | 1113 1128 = 0.15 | 33.8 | 25.3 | 29.2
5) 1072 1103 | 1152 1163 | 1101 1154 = 0.06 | 29.7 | 25.4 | 27.2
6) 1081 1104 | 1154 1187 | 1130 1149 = 0.03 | 28.6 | 25.4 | 26.7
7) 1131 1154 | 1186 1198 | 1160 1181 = -0.02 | 25.6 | 25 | 25.2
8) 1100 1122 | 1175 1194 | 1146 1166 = 0.00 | 25.7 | 24.6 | 25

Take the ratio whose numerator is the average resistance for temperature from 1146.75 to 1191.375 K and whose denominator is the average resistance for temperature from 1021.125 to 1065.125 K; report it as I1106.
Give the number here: 0.76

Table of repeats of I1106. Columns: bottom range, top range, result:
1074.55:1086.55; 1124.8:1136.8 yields 0.83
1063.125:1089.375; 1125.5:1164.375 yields 0.80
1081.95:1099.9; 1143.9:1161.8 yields 0.86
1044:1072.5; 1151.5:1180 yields 0.75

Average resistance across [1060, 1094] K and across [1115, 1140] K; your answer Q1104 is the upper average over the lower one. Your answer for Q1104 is 0.8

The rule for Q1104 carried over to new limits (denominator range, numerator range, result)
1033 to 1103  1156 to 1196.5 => 0.80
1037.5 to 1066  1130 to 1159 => 0.76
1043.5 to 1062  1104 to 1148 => 0.76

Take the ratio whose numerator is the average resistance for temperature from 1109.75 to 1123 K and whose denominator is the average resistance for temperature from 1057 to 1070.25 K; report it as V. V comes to 0.74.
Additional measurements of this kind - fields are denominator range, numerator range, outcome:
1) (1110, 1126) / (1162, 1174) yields 1.02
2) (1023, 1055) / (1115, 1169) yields 0.78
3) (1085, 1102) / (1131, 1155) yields 0.91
